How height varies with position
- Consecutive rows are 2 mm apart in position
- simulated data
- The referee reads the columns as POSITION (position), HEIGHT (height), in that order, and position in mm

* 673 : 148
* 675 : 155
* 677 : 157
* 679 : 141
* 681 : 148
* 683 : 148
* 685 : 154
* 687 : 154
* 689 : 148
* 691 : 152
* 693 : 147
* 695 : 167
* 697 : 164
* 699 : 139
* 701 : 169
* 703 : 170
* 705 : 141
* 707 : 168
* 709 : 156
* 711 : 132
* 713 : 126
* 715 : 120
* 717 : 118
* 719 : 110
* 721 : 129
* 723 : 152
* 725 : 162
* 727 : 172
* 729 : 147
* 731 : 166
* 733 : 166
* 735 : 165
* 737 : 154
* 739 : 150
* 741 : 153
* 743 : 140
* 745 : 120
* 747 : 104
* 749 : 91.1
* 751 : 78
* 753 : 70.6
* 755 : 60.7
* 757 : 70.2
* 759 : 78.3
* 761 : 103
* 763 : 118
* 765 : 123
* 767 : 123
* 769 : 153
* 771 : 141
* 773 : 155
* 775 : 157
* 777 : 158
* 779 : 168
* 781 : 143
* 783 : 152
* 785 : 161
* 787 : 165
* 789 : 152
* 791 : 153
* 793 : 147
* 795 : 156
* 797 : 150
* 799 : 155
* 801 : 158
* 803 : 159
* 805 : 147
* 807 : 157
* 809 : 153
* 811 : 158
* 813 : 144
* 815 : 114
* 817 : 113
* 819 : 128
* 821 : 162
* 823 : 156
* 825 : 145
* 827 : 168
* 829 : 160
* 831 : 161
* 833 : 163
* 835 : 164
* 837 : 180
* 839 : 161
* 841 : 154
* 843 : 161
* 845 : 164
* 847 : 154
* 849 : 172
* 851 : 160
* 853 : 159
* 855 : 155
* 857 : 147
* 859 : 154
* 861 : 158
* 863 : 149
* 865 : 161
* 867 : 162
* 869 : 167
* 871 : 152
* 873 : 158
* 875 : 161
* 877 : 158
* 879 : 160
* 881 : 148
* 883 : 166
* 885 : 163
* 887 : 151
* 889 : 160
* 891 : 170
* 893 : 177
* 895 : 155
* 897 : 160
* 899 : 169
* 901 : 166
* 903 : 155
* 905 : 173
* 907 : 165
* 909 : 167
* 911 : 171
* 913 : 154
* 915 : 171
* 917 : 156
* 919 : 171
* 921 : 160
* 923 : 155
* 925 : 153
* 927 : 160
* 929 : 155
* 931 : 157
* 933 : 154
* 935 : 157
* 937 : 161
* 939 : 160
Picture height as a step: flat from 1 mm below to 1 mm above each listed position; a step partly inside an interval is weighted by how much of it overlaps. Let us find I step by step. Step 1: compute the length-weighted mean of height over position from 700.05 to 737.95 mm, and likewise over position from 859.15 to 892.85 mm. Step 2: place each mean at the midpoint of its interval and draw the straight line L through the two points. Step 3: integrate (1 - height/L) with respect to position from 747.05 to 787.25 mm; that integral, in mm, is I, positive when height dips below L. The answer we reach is 7.9 mm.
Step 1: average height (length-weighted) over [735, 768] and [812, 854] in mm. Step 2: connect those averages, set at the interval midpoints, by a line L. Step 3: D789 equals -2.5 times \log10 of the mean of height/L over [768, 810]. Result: -0.18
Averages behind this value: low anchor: 110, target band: 154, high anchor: 154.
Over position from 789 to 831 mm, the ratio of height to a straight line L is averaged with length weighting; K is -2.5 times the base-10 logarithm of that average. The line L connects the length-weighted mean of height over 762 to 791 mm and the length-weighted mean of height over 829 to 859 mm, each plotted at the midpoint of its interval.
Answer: 0.03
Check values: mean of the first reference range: 148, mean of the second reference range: 161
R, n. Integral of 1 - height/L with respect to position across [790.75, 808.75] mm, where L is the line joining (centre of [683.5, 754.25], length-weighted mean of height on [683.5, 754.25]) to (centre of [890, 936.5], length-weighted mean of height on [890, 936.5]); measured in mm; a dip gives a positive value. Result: -0.4 mm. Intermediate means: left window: 141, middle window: 154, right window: 162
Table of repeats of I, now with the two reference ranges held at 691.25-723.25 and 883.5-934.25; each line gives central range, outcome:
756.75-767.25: 3.22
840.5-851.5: -0.33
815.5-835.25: 0.52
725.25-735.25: -1.14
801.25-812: -0.14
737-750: 1.67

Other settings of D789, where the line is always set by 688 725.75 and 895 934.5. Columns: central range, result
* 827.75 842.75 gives -0.05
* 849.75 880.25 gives 0.00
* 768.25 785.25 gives -0.02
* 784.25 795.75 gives -0.03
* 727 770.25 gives 0.22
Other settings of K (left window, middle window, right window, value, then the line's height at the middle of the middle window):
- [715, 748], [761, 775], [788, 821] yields 0.08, 145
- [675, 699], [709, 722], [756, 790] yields 0.18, 147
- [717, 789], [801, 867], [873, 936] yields -0.05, 148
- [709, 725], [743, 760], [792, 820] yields 0.48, 137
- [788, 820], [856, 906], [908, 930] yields -0.03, 156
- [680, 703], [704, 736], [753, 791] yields 0.00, 146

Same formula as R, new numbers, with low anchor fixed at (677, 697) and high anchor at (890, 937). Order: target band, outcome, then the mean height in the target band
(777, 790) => -0.05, 157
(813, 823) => 1.55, 133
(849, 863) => 0.30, 156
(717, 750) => 2.61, 142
